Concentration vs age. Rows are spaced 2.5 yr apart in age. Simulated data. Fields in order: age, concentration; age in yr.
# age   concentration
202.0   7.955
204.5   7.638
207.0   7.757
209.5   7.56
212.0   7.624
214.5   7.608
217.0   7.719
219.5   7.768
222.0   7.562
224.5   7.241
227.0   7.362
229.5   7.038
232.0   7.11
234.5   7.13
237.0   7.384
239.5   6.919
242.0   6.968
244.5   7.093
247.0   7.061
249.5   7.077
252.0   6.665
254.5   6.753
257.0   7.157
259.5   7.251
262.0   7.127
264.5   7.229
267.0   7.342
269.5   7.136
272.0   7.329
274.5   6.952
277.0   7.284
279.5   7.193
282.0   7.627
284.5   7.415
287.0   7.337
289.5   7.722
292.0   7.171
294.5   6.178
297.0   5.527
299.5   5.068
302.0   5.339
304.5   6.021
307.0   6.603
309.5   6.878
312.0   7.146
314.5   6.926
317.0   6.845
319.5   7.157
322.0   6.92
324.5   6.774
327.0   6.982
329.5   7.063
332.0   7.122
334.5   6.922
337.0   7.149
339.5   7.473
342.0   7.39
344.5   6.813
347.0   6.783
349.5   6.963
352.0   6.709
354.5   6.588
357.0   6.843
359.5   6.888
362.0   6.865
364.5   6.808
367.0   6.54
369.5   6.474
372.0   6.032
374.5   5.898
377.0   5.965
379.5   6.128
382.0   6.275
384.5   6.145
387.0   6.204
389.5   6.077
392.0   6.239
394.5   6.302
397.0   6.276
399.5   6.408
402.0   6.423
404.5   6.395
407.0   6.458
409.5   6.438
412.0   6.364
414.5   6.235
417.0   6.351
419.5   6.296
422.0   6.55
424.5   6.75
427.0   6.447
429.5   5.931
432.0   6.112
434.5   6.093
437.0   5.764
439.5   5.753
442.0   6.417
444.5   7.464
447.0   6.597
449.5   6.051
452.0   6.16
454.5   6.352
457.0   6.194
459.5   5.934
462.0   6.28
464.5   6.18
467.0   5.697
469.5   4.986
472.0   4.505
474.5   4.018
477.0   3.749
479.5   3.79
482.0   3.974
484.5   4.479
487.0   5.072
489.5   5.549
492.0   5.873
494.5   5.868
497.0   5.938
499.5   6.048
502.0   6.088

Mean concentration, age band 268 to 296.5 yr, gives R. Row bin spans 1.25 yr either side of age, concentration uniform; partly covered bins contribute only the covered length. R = 7.17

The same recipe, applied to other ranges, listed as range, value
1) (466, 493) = 4.68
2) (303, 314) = 6.65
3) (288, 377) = 6.69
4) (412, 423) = 6.35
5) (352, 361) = 6.77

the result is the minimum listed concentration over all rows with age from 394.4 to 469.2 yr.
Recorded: 5.697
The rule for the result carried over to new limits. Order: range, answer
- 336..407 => 5.898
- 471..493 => 3.749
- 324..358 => 6.588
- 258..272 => 7.127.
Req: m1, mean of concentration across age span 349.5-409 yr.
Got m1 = 6.4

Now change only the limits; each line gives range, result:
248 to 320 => 6.88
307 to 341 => 7.01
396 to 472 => 6.22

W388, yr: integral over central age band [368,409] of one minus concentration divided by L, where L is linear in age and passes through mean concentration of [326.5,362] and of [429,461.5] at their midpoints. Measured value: 2.5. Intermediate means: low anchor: 6.97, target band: 6.24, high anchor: 6.23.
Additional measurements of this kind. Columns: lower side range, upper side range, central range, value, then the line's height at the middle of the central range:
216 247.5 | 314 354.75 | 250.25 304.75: 2.0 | 7.14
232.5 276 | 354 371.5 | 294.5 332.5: 1.9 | 6.87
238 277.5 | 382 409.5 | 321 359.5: -2.0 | 6.61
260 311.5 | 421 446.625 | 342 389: 0.4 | 6.57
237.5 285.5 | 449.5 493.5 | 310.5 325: -0.7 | 6.63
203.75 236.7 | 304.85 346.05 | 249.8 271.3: 0.6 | 7.28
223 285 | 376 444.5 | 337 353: -1.0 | 6.64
